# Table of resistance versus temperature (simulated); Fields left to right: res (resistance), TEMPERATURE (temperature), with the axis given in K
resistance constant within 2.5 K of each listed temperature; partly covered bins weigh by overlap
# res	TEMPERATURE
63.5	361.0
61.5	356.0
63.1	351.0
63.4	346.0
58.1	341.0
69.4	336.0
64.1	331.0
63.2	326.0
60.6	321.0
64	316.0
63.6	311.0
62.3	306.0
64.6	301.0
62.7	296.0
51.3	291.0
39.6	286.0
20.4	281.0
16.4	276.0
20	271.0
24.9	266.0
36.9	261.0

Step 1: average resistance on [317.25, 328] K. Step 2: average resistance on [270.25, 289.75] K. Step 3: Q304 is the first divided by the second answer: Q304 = 2.37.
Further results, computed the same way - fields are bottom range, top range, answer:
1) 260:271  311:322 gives 2.28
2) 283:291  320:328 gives 1.48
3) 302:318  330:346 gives 1.01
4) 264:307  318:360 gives 1.59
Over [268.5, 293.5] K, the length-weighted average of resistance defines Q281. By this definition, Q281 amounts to 29.5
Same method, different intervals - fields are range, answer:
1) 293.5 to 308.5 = 63.2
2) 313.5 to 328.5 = 62.6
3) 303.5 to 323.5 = 62.6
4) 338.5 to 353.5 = 61.5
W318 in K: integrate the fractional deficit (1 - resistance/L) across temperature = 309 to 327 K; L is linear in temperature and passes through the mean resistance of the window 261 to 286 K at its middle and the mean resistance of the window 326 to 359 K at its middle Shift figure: -5.0 K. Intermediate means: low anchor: 24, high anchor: 63.3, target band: 62.8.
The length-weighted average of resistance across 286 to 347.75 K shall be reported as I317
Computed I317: 61.3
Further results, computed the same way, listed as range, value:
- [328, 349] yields 63.7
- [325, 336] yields 65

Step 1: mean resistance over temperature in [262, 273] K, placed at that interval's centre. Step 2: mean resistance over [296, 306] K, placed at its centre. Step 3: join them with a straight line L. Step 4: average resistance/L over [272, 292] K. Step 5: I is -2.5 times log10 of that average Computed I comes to 0.41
